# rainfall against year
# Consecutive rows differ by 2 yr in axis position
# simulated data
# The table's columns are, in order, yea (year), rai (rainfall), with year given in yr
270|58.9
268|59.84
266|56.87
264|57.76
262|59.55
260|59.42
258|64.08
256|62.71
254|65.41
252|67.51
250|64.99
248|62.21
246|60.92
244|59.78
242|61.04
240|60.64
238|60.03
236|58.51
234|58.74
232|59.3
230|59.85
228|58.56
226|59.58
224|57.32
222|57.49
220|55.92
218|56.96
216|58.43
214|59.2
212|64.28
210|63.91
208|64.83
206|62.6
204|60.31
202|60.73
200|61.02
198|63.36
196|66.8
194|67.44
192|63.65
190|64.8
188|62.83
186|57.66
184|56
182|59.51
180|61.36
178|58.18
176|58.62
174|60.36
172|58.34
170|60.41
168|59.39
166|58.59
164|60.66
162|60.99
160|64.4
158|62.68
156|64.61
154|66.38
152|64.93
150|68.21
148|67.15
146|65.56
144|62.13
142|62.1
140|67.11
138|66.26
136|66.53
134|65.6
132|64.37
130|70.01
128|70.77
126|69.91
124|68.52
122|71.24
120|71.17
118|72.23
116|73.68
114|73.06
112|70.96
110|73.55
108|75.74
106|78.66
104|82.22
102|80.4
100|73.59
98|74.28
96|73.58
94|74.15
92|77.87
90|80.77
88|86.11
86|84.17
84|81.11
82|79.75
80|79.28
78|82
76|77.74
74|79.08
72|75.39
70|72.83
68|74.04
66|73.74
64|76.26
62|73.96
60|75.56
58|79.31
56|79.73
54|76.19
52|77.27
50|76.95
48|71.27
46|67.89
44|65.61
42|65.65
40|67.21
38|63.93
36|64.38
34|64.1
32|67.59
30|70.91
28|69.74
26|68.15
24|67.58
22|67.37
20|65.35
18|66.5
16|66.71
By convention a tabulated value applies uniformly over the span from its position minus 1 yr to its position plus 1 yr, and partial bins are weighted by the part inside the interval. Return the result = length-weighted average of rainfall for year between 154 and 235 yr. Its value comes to 60.8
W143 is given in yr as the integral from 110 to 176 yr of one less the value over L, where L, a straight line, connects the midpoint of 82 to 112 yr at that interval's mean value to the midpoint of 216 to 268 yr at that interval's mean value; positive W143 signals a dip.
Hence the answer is 6.0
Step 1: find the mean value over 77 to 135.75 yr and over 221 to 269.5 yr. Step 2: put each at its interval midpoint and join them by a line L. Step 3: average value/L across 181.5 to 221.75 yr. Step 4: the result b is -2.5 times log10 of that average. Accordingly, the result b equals 0.06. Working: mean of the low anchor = 75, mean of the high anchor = 60.5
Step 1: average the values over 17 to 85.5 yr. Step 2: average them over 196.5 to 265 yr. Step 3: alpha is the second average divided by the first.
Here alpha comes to 0.8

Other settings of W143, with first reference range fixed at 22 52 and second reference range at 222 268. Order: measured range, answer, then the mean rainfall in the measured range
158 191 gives 1.55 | 60.2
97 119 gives -3.25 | 75.3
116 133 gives -1.31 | 70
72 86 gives -2.76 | 79.8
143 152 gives -0.21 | 65.7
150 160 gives -0.17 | 65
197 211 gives -0.07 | 62.4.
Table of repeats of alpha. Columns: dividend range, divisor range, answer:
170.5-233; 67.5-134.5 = 0.80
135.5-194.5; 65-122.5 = 0.81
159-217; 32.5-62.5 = 0.86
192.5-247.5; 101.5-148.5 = 0.86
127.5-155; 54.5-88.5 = 0.85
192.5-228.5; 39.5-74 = 0.83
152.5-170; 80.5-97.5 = 0.78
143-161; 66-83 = 0.84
